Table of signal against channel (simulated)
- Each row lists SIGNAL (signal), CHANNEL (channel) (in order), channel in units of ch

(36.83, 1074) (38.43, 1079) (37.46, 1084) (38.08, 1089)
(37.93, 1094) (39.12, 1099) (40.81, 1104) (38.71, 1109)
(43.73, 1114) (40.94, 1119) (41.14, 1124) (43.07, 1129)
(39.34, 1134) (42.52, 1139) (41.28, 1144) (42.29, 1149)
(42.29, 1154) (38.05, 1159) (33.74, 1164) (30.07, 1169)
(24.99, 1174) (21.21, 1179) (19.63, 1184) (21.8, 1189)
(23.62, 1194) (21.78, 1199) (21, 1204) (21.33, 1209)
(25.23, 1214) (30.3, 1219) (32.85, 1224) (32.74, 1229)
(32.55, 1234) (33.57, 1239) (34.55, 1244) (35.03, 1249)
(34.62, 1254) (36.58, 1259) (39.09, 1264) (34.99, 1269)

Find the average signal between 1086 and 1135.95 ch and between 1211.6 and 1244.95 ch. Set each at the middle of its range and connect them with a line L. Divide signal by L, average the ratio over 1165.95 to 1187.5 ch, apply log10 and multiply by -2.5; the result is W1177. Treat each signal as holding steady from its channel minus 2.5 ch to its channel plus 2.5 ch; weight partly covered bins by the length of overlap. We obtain 0.418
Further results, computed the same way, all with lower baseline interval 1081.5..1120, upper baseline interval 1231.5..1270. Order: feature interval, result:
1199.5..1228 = 0.35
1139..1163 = -0.07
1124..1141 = -0.08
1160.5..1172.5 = 0.18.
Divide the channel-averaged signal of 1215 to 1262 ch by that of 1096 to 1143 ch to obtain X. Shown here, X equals 0.82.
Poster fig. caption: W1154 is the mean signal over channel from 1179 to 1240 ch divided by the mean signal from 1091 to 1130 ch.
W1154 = 0.64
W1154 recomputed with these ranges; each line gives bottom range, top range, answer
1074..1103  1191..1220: 0.62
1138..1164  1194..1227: 0.63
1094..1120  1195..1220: 0.58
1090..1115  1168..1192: 0.58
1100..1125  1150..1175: 0.85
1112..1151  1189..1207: 0.53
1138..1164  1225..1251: 0.83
